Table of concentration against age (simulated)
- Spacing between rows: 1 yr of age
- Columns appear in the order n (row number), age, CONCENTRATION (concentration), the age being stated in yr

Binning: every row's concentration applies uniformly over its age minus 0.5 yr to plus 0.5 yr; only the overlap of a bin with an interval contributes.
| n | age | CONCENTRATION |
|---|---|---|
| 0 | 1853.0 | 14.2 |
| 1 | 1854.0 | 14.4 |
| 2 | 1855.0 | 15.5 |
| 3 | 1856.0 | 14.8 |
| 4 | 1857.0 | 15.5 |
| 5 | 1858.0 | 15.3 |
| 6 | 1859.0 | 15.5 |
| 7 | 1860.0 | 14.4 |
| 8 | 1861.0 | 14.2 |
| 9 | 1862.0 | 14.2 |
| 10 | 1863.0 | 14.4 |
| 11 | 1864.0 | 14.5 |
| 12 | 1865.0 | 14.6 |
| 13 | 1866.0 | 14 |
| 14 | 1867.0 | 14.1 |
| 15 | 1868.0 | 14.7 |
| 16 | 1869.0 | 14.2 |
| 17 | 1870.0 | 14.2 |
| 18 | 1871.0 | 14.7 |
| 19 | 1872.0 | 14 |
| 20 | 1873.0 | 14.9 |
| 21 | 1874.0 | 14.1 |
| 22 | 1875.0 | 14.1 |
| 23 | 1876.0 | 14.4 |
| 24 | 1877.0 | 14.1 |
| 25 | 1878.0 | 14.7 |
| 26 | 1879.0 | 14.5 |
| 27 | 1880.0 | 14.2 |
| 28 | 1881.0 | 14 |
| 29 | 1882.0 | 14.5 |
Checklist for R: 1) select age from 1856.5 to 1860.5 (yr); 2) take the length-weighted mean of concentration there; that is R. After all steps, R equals 15.2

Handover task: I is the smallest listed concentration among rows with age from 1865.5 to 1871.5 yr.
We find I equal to 14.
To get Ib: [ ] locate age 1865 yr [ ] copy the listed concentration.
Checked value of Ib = 14.6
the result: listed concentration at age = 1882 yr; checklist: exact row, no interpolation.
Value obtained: 14.5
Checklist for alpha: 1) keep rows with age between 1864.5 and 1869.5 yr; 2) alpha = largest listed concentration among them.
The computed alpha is 14.7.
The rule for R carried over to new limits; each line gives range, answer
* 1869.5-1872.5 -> 14.3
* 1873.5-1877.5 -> 14.2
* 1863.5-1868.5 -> 14.4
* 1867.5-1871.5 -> 14.4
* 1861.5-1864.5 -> 14.4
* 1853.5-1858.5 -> 15.1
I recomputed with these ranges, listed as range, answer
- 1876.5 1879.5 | 14.1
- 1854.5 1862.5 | 14.2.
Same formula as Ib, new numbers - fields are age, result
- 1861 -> 14.2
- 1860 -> 14.4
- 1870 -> 14.2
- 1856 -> 14.8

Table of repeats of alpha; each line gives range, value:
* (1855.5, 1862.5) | 15.5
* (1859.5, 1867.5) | 14.6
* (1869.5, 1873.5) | 14.9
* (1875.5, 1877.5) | 14.4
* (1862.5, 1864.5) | 14.5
